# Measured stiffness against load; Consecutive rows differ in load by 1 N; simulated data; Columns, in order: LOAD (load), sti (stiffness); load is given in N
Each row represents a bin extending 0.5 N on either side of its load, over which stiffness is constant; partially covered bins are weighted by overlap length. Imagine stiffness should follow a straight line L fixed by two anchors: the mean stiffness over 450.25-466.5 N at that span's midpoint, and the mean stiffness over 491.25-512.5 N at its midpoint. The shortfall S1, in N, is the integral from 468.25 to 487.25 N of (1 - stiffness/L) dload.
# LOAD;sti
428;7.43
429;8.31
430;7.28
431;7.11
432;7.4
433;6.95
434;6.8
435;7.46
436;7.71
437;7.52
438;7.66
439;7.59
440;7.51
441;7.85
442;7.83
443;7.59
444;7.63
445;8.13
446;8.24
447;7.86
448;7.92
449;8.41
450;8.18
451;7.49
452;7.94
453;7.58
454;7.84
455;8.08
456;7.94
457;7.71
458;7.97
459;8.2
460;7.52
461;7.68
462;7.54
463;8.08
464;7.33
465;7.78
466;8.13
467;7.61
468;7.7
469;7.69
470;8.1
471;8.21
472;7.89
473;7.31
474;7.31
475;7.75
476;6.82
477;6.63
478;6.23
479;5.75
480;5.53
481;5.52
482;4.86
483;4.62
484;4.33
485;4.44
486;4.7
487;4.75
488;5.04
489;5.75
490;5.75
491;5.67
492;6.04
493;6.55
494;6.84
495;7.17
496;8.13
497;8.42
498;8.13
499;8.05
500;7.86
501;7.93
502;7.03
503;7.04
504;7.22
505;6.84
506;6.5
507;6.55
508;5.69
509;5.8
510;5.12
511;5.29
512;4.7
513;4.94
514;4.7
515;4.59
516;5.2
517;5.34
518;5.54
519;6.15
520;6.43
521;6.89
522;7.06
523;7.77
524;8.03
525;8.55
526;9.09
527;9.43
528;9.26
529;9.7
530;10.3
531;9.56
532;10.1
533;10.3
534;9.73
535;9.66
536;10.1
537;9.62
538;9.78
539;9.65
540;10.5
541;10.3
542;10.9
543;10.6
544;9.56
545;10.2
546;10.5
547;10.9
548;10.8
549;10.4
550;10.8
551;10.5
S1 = 2.8 N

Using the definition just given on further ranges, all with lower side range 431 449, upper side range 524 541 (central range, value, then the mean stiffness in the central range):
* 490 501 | 2.0 N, 7.25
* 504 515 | 4.2 N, 5.64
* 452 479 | 1.9 N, 7.61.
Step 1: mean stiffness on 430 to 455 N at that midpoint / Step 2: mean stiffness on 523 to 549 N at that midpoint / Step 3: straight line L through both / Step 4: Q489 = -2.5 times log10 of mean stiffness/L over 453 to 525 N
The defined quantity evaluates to 0.29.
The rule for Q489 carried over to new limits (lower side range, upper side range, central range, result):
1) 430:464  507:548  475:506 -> 0.25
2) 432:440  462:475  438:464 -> -0.04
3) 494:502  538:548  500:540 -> 0.20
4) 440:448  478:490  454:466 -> -0.16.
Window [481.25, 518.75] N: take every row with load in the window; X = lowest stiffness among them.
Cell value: 4.33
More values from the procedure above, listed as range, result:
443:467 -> 7.33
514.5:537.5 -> 4.59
